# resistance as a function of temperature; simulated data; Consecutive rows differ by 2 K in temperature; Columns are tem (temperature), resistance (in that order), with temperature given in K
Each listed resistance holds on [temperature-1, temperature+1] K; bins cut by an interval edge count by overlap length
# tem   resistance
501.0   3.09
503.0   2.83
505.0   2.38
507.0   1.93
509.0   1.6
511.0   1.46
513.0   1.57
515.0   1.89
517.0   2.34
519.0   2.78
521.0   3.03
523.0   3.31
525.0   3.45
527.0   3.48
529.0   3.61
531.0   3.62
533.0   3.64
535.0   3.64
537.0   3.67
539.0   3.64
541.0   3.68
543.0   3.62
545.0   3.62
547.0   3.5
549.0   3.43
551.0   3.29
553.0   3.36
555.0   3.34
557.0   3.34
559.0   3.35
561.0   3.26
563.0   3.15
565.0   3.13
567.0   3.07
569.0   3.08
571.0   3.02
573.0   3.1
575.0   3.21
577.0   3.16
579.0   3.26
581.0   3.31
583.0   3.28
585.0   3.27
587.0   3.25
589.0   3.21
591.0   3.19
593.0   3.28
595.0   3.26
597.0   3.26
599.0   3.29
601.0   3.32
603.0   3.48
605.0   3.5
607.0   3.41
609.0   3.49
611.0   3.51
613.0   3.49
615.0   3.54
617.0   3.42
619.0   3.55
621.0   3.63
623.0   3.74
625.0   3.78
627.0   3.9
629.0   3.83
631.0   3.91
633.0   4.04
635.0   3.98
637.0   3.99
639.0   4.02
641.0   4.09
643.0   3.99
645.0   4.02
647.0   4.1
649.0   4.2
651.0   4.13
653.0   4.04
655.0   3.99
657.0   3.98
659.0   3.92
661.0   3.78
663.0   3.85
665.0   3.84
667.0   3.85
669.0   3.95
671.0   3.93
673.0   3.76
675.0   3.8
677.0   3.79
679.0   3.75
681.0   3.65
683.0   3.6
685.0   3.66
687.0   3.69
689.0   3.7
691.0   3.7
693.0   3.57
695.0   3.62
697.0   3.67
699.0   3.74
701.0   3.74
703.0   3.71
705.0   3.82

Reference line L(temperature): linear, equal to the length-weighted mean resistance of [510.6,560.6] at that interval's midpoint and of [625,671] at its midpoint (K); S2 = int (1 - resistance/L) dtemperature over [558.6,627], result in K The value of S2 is 4.9 K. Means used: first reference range 3.21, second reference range 3.97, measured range 3.34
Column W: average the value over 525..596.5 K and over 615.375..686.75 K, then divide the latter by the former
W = 1.15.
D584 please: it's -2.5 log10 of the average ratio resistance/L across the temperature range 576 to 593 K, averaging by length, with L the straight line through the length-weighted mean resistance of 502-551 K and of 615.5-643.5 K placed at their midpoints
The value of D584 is 0.07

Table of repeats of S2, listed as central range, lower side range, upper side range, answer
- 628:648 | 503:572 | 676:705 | -3.0 K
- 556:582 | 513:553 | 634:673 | 2.3 K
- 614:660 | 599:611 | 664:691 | -4.1 K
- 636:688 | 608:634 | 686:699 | -3.2 K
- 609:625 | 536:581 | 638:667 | 0.8 K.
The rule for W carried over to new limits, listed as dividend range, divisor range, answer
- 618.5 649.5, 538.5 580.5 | 1.19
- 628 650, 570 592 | 1.25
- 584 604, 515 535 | 1.02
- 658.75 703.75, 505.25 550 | 1.24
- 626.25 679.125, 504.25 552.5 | 1.31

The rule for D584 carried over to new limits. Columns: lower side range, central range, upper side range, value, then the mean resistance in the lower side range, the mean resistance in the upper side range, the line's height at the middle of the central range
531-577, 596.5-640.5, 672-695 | -0.04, 3.37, 3.69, 3.53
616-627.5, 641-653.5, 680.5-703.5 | -0.12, 3.66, 3.67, 3.66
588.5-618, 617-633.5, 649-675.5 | -0.05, 3.38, 3.92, 3.58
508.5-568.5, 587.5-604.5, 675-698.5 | 0.02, 3.14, 3.68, 3.35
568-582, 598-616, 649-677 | 0.00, 3.16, 3.92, 3.44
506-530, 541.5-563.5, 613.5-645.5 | -0.16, 2.54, 3.83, 2.94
